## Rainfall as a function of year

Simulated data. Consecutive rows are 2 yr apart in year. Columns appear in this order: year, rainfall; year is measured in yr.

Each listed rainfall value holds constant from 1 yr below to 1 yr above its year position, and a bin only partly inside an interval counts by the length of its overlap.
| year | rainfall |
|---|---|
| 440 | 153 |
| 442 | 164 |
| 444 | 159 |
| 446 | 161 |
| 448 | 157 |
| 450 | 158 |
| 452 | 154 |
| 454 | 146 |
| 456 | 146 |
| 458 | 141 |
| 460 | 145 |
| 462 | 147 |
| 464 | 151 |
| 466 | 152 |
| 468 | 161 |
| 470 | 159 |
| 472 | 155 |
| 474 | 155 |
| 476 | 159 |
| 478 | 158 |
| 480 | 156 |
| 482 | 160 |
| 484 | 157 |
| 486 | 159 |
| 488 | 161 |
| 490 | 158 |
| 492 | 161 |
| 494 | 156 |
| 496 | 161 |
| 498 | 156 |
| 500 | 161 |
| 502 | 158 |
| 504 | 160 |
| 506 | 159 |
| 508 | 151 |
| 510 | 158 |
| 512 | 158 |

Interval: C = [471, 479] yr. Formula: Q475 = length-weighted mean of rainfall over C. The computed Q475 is 157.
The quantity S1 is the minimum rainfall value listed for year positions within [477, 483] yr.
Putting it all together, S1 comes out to 156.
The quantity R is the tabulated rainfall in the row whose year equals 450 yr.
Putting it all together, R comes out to 158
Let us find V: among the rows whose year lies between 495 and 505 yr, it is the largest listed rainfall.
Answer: 161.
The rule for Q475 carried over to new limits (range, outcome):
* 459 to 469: 151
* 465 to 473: 157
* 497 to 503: 158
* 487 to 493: 160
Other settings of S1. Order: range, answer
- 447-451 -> 157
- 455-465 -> 141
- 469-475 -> 155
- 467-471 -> 159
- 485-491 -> 158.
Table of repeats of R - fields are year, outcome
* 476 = 159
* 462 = 147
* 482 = 160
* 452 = 154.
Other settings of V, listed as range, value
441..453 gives 164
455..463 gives 147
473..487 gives 160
